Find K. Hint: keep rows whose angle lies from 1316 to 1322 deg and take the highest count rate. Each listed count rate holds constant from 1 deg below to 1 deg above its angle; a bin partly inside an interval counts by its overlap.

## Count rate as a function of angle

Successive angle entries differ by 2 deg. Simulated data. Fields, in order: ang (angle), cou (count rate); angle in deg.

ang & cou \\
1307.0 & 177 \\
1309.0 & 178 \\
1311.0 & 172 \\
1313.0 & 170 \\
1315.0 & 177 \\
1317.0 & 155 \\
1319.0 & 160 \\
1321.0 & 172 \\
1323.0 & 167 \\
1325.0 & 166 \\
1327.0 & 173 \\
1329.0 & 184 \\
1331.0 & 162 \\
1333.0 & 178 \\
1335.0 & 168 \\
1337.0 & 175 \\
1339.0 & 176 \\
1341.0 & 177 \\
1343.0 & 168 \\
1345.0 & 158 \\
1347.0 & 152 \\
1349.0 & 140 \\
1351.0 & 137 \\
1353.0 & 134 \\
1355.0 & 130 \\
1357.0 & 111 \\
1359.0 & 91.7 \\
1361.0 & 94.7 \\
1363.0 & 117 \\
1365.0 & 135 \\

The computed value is 172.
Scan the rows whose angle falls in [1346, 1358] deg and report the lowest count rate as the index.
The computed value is 111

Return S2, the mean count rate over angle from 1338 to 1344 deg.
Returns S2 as 174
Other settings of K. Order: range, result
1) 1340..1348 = 177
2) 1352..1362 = 134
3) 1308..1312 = 178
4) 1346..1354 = 152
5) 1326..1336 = 184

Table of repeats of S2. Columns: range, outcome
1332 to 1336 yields 173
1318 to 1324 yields 166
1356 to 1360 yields 101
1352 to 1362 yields 112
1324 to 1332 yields 171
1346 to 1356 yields 139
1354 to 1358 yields 120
